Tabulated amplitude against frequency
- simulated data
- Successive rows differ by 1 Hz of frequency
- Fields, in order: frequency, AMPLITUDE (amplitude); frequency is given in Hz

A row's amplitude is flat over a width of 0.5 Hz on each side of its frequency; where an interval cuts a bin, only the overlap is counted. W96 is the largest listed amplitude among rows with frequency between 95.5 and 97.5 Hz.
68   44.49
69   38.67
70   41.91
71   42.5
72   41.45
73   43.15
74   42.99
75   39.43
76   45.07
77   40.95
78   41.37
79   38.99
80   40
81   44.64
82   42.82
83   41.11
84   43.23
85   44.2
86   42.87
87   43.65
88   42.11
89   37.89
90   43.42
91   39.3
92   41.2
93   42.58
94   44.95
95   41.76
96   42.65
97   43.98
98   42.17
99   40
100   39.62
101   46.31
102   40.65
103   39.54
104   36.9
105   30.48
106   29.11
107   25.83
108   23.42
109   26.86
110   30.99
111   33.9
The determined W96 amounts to 43.98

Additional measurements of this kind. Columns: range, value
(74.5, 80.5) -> 45.07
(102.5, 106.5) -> 39.54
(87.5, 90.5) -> 43.42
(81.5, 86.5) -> 44.2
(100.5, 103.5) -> 46.31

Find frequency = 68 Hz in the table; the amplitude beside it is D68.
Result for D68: 44.49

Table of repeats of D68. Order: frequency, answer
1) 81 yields 44.64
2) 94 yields 44.95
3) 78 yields 41.37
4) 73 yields 43.15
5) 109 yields 26.86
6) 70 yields 41.91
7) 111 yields 33.9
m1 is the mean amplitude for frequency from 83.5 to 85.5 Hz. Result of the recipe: 43.7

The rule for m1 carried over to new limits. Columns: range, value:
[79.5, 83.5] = 42.1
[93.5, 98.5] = 43.1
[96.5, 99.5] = 42.1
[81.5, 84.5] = 42.4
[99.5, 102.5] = 42.2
